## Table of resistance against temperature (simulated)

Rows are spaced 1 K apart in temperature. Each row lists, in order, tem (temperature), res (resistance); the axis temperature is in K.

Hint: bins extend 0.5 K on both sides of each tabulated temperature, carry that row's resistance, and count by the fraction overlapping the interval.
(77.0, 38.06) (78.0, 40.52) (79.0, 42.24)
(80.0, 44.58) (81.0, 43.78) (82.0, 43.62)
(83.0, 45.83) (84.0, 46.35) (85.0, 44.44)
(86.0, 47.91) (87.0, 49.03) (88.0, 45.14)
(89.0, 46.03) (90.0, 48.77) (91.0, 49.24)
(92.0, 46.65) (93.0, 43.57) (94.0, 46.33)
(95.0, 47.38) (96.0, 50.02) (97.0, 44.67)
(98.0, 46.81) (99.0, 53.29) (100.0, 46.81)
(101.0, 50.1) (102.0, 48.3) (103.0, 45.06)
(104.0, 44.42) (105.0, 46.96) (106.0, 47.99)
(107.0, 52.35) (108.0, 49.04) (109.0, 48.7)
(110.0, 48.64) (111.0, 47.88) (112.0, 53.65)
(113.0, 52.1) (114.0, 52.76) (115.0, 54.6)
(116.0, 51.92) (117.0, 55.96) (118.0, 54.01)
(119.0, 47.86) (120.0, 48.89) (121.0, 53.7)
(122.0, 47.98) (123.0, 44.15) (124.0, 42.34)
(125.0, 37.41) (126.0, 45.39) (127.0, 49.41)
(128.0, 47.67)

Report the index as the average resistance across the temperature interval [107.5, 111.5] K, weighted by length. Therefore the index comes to 48.6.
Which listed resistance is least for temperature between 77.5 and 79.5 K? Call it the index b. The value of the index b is 40.52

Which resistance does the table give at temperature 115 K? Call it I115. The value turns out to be 54.6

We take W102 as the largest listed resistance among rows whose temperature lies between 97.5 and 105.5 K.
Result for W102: 53.29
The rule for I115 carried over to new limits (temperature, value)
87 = 49.03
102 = 48.3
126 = 45.39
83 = 45.83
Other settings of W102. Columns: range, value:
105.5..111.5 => 52.35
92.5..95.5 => 47.38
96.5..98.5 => 46.81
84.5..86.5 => 47.91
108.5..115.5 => 54.6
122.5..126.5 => 45.39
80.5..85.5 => 46.35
